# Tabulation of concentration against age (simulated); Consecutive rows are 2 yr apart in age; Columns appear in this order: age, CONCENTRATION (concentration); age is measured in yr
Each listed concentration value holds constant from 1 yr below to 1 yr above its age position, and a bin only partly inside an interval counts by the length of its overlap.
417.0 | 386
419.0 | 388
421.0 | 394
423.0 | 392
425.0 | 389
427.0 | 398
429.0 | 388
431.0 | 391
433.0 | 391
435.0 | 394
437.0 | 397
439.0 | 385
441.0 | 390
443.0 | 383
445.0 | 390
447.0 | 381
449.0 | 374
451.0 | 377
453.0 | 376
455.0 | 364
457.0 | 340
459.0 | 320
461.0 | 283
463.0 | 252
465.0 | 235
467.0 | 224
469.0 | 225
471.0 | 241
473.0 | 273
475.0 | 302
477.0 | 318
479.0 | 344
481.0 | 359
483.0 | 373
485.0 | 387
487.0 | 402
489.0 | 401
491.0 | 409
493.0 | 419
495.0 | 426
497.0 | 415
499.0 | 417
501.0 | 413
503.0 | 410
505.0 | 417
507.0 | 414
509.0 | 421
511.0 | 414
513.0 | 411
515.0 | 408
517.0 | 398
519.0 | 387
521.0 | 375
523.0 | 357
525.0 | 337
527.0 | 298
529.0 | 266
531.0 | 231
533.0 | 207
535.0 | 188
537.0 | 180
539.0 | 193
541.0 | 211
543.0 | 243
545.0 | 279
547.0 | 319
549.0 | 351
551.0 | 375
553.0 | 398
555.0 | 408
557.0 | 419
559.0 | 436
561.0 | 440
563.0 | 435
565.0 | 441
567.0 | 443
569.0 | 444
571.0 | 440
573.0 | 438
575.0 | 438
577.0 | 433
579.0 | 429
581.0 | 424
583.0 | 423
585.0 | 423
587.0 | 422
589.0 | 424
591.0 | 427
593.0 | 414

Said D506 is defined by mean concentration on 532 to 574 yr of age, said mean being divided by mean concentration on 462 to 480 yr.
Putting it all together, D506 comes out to 1.29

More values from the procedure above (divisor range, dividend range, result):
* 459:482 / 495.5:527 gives 1.42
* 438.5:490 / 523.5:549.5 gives 0.76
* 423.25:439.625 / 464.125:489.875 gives 0.80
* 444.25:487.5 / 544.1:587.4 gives 1.27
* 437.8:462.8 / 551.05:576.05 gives 1.19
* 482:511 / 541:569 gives 0.93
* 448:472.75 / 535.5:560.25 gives 1.05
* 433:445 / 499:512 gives 1.06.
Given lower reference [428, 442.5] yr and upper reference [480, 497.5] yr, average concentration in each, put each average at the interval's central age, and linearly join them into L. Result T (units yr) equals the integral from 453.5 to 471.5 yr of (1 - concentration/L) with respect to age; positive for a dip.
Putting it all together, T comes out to 5.2 yr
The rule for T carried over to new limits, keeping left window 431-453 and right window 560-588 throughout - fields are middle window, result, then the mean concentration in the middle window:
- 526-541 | 7.03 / 222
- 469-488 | 3.42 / 328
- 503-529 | 1.88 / 383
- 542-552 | 2.61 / 313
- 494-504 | -0.24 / 416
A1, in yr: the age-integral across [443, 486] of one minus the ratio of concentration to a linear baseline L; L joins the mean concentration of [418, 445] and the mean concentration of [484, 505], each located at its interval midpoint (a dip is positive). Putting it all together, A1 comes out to 8.4 yr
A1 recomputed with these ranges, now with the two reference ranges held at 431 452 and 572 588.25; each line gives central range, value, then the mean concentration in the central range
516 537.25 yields 5.9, 297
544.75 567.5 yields 1.3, 398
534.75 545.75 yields 5.3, 216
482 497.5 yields -0.1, 404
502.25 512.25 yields -0.2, 415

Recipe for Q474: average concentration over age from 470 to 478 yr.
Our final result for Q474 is 284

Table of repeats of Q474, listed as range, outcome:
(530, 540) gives 200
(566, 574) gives 441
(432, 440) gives 392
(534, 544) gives 203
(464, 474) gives 240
